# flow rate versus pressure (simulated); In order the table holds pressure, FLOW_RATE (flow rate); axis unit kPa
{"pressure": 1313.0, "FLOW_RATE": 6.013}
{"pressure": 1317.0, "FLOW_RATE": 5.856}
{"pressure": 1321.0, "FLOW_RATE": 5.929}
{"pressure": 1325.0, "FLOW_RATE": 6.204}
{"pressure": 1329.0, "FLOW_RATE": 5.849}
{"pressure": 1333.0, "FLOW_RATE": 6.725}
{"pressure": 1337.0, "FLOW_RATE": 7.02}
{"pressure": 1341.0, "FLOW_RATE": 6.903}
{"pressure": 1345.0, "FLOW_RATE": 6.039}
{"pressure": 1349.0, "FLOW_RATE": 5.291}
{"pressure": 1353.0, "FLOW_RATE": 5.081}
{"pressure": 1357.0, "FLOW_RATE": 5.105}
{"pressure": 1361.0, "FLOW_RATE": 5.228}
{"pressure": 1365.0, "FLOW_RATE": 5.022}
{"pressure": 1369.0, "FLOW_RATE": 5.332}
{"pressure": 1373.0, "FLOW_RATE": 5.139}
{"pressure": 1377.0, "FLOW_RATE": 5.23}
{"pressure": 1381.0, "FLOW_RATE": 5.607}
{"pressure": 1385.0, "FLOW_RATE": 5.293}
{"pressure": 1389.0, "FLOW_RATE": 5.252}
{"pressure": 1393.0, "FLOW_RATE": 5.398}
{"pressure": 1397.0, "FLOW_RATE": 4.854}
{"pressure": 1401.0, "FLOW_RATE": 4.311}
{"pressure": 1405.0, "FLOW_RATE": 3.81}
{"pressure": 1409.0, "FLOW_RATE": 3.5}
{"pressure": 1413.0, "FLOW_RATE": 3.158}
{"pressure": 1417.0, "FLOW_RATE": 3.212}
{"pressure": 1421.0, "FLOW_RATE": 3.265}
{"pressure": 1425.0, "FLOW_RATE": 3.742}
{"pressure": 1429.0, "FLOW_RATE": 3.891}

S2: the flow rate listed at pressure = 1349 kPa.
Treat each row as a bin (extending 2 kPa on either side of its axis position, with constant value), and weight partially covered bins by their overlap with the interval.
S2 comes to 5.291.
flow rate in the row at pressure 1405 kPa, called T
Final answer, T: 3.81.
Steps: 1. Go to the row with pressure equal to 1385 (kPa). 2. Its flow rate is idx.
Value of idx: 5.293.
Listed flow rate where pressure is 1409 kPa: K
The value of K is 3.5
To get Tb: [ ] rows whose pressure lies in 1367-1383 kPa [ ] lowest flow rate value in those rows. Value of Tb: 5.139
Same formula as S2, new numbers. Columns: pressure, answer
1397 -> 4.854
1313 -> 6.013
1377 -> 5.23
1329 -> 5.849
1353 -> 5.081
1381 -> 5.607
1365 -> 5.022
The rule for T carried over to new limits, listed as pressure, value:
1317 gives 5.856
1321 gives 5.929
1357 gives 5.105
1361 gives 5.228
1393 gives 5.398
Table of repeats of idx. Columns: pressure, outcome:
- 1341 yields 6.903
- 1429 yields 3.891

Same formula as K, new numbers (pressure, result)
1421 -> 3.265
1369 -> 5.332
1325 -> 6.204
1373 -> 5.139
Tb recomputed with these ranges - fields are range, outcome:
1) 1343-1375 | 5.022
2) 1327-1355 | 5.081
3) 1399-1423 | 3.158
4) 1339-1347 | 6.039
